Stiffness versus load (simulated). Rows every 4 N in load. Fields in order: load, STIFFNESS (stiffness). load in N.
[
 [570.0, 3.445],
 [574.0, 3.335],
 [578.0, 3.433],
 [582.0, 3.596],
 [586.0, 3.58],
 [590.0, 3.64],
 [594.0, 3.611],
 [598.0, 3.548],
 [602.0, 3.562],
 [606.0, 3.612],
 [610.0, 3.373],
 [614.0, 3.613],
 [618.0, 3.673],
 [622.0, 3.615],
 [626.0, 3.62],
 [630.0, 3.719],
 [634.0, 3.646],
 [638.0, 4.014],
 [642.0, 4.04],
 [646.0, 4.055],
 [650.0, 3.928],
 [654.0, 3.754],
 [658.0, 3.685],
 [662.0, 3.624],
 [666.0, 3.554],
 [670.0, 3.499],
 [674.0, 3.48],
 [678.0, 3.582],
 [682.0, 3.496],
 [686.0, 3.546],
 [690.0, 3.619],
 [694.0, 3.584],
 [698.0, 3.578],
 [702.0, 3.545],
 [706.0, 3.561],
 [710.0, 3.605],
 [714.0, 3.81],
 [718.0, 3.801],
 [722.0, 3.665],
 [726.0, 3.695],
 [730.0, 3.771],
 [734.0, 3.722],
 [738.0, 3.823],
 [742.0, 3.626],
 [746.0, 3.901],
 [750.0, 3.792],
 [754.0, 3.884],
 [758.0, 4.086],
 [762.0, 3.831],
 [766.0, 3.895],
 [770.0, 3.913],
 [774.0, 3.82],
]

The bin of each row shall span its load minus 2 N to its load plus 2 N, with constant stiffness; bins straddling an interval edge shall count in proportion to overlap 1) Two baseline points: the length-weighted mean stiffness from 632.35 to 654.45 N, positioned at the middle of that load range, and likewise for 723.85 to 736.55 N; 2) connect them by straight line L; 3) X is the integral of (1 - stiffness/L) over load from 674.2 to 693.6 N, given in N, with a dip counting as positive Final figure 1.4 N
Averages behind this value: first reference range 3.92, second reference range 3.73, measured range 3.56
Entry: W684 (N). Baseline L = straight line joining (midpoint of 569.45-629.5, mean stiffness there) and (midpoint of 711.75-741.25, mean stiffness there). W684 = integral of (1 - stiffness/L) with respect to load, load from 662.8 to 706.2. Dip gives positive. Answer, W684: 1.6 N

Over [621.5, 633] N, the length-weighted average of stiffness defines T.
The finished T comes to 3.66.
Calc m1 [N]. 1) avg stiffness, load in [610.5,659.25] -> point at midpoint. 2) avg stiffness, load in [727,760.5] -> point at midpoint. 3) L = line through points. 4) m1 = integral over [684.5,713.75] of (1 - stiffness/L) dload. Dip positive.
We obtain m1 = 1.6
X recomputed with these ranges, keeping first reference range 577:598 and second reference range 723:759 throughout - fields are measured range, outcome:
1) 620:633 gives -0.1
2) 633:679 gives -0.9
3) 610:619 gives 0.1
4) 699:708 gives 0.5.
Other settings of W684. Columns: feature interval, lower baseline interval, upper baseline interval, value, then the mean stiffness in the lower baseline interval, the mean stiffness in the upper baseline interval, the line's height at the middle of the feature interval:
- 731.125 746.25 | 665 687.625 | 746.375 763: 0.3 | 3.52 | 3.9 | 3.83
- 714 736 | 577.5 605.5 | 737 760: 0.4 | 3.58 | 3.85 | 3.81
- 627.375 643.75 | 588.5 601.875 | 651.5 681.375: -1.1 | 3.59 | 3.6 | 3.6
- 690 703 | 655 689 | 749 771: 0.3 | 3.57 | 3.9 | 3.66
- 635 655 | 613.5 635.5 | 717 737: -1.6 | 3.65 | 3.73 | 3.67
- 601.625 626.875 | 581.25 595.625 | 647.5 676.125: 0.3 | 3.61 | 3.65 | 3.62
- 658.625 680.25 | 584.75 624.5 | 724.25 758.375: 0.8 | 3.58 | 3.8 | 3.69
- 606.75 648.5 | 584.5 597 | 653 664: -1.0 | 3.61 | 3.68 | 3.65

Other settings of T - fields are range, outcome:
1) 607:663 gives 3.74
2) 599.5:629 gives 3.59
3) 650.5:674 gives 3.63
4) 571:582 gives 3.43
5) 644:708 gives 3.63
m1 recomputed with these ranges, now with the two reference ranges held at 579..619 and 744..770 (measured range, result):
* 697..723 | 1.0 N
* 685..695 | 0.5 N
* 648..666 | -0.2 N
